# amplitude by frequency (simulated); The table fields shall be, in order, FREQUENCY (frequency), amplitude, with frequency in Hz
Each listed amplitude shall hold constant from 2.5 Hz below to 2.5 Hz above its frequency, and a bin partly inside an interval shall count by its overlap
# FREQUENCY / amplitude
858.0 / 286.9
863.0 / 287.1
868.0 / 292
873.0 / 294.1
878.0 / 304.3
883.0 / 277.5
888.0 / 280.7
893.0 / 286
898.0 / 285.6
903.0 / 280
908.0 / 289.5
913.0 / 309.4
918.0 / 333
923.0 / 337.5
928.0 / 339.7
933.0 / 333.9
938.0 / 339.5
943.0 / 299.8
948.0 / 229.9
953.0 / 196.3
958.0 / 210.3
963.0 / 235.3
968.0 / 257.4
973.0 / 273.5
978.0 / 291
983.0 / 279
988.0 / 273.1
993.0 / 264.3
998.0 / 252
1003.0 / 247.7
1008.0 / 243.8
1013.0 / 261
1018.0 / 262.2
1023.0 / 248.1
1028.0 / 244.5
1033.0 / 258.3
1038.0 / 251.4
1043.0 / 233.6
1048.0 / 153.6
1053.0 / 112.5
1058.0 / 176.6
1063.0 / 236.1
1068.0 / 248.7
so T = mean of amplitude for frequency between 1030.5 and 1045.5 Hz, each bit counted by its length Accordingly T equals 248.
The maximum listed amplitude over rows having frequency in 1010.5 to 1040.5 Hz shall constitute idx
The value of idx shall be 262.2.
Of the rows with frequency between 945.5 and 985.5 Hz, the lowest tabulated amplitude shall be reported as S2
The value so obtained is 196.3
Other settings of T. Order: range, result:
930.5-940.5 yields 337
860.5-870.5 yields 290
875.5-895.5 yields 287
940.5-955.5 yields 242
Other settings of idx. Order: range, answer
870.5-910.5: 304.3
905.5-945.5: 339.7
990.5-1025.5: 264.3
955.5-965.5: 235.3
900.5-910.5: 289.5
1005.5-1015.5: 261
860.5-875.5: 294.1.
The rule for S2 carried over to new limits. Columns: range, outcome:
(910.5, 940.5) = 309.4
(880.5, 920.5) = 277.5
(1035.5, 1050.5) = 153.6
